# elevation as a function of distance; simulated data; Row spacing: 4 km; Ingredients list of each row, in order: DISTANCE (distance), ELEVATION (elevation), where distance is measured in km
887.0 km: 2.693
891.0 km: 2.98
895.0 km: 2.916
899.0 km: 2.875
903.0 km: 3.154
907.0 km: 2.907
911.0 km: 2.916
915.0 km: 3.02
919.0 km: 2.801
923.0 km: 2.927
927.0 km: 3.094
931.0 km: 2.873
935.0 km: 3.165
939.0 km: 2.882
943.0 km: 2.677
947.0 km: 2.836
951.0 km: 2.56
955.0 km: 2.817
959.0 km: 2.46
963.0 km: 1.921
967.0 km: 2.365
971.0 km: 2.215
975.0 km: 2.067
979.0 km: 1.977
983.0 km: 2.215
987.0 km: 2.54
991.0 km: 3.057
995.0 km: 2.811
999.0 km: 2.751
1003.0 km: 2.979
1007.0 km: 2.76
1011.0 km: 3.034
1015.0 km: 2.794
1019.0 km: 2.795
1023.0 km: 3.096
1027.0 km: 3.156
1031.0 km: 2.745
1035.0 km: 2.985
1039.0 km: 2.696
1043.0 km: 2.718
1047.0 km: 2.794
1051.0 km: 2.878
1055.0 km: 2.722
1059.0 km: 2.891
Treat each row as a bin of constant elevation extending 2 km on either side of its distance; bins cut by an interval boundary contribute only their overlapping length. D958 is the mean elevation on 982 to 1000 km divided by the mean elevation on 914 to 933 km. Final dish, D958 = 0.9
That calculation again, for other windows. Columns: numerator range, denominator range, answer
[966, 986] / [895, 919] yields 0.74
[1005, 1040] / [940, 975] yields 1.18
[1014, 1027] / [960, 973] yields 1.34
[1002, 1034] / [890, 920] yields 0.99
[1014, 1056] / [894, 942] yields 0.97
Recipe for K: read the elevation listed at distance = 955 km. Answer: 2.817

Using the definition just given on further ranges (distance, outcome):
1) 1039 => 2.696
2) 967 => 2.365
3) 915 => 3.02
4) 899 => 2.875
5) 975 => 2.067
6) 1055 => 2.722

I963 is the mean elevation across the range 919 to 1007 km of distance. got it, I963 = 2.63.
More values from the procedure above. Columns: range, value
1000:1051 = 2.88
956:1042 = 2.64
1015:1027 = 2.96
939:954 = 2.72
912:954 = 2.88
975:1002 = 2.54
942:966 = 2.53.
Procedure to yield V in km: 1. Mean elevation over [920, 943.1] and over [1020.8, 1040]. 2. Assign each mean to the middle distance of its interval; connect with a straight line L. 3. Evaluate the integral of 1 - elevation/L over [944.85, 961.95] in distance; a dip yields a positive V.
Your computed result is 1.9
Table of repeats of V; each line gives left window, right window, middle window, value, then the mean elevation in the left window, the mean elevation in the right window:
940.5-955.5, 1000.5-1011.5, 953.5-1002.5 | 6.43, 2.72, 2.9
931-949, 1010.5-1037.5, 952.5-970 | 3.10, 2.89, 2.93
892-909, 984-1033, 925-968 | 3.22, 2.96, 2.86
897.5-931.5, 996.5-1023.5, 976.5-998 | 2.77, 2.96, 2.87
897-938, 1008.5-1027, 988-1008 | 0.63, 2.97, 2.95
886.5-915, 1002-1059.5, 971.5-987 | 3.95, 2.94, 2.87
